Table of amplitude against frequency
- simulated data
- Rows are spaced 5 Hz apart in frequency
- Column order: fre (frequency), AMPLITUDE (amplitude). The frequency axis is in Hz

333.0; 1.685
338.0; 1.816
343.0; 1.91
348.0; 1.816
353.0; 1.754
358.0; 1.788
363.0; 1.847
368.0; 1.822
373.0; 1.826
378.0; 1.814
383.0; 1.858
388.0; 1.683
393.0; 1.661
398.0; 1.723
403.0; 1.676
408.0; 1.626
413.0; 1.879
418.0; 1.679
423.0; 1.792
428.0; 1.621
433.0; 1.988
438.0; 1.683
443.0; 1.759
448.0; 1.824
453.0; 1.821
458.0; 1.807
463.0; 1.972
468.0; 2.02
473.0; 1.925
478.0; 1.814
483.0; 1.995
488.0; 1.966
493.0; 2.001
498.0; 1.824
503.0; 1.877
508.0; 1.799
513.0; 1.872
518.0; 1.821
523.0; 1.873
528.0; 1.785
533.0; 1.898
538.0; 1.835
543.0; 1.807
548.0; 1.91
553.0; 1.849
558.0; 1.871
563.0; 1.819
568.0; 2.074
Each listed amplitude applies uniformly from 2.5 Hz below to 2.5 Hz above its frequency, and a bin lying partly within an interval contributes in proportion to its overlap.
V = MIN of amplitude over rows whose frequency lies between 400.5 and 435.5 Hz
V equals 1.621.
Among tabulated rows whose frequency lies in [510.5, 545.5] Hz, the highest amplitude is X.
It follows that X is 1.898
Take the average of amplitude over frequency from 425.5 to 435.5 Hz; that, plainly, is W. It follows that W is 1.8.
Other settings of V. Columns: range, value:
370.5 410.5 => 1.626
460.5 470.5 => 1.972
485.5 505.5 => 1.824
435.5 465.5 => 1.683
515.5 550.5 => 1.785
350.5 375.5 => 1.754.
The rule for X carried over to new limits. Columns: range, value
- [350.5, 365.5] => 1.847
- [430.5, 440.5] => 1.988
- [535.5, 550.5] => 1.91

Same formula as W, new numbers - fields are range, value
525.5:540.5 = 1.84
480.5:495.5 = 1.99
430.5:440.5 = 1.84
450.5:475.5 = 1.91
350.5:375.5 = 1.81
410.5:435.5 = 1.79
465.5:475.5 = 1.97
